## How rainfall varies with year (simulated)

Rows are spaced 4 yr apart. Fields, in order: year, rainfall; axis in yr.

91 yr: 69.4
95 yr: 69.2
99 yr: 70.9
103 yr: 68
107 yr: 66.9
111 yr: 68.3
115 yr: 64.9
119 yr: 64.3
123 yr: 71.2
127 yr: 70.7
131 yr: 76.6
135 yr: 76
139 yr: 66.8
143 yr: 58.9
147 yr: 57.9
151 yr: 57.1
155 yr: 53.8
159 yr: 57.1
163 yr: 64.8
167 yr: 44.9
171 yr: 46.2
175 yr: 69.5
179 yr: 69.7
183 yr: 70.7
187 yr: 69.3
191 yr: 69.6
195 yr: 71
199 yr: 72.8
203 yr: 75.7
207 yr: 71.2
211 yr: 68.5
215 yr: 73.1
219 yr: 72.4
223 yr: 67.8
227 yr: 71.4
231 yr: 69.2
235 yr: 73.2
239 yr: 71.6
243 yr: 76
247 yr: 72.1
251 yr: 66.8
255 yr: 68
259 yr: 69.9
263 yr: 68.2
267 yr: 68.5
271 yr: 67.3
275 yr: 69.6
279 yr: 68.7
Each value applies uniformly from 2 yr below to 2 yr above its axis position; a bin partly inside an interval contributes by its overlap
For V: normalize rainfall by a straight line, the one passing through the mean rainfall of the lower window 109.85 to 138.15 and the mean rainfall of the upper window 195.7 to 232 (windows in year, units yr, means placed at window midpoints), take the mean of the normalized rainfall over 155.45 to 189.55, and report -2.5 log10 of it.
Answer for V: 0.16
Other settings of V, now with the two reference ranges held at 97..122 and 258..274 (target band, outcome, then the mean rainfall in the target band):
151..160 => 0.21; 55.6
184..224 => -0.05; 71.2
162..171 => 0.29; 51.8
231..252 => -0.06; 71.9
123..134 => -0.09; 73.4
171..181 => 0.05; 64.9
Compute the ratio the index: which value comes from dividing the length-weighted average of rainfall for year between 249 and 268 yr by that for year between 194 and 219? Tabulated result 0.95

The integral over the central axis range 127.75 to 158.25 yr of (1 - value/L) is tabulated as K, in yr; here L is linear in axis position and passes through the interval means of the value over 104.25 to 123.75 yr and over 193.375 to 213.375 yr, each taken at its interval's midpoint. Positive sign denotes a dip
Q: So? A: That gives 2.0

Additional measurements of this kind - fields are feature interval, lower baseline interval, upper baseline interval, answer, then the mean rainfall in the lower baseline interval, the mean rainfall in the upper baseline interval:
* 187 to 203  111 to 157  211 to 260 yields -0.64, 65.4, 70.9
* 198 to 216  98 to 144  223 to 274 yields -0.65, 68.8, 70.1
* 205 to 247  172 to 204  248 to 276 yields -1.35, 70.1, 68.4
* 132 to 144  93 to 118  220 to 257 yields -0.02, 67.9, 70.7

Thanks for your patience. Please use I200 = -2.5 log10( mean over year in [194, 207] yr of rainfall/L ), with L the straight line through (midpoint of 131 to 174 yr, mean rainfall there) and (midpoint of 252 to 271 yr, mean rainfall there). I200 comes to -0.153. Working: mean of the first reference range 59.5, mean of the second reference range 68.4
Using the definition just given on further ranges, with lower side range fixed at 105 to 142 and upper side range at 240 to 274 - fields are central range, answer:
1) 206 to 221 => -0.03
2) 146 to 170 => 0.24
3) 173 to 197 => -0.01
